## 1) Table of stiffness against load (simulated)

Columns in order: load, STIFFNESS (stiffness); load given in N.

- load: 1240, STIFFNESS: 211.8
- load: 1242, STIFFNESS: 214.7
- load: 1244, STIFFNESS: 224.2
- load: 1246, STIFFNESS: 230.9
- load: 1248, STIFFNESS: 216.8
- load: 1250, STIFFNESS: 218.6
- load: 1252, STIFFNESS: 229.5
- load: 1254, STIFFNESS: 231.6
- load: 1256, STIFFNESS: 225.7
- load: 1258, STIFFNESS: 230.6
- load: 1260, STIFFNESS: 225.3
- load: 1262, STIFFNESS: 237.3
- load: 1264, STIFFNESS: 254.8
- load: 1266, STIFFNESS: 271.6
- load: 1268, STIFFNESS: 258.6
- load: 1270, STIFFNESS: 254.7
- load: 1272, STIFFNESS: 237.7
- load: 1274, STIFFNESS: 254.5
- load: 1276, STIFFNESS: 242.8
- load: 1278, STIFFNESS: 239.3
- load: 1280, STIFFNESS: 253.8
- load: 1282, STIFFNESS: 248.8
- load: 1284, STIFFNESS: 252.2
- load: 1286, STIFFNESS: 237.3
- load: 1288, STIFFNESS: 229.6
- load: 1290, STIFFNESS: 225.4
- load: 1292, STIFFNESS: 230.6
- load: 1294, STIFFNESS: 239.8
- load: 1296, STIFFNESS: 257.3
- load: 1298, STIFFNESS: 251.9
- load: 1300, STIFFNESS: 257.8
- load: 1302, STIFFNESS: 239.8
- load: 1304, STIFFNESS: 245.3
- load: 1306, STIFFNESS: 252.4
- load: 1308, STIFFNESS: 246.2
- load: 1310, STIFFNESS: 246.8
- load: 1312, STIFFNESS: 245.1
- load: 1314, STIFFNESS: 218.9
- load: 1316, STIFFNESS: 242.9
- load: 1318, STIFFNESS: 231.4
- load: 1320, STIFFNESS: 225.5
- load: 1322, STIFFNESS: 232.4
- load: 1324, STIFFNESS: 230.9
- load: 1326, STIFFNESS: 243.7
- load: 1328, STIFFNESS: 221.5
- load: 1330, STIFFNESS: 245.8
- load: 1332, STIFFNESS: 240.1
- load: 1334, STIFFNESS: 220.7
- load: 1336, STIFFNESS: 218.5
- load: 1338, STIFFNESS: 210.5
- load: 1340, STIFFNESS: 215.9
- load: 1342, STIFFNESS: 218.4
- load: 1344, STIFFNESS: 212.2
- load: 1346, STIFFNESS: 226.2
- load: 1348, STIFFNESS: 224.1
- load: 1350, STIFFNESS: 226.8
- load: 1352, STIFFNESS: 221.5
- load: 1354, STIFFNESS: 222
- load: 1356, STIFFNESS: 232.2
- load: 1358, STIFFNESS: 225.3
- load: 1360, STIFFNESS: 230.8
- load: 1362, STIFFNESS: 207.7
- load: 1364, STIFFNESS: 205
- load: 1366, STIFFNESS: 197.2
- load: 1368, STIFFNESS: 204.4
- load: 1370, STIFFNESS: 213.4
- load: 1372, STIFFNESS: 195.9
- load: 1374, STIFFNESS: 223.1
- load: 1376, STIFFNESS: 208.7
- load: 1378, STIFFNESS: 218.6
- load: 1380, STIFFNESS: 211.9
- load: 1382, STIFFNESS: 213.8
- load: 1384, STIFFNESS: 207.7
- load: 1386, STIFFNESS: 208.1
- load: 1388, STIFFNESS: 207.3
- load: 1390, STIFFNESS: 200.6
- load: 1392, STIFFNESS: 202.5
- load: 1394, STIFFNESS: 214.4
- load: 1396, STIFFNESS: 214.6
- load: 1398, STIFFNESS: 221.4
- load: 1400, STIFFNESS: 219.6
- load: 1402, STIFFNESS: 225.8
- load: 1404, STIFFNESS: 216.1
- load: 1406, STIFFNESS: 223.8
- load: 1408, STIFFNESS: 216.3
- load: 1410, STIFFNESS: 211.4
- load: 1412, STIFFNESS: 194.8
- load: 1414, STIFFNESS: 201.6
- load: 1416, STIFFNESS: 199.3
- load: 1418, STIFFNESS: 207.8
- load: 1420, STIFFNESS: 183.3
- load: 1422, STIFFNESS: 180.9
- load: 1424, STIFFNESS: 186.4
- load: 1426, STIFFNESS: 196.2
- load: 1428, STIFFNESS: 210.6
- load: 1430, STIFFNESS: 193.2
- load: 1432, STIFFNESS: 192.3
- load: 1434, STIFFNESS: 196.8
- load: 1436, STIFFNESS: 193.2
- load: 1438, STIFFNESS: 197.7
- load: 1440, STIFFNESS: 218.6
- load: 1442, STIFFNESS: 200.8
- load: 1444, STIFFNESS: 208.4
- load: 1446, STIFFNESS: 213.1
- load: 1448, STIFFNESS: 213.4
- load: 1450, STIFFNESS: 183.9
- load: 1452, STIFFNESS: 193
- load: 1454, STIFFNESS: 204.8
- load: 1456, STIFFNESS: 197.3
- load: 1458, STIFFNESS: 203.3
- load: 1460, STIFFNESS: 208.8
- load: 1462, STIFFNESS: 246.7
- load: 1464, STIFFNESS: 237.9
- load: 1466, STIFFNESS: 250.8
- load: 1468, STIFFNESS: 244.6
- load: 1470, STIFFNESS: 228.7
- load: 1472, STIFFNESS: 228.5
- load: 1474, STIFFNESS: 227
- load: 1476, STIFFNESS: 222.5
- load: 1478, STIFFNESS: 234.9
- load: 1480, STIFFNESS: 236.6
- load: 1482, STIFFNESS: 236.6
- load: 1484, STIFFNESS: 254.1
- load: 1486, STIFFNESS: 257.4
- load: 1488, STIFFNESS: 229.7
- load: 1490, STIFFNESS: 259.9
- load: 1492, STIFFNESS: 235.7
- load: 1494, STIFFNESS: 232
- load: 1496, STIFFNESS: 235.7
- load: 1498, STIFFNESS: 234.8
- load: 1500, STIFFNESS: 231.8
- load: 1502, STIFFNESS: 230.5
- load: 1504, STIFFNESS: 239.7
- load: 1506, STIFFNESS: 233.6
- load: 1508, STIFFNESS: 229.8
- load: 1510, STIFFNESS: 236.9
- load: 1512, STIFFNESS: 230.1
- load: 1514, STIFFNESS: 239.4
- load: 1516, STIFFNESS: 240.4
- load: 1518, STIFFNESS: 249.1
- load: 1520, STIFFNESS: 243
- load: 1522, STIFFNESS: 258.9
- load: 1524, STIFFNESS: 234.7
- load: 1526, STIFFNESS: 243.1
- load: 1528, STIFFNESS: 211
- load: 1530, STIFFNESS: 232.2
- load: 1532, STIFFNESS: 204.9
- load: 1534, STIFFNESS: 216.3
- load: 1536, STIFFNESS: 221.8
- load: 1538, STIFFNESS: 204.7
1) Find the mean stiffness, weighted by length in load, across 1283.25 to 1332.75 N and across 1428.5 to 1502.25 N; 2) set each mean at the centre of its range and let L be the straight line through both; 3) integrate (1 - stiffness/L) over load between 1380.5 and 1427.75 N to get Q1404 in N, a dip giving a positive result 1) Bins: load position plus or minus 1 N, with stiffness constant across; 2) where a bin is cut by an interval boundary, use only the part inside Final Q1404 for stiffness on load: 4.5 N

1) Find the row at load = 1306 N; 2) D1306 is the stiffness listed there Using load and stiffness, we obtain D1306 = 252.4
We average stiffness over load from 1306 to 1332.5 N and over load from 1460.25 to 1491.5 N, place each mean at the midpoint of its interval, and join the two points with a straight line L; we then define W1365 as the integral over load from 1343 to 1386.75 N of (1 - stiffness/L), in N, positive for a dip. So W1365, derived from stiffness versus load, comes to 4.1 N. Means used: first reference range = 237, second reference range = 239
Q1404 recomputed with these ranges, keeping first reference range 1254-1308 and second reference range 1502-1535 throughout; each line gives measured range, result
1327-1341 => 1.0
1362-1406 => 5.2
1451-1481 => 1.5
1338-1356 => 1.5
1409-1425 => 2.9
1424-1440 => 2.7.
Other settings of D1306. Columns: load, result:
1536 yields 221.8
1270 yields 254.7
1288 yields 229.6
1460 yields 208.8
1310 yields 246.8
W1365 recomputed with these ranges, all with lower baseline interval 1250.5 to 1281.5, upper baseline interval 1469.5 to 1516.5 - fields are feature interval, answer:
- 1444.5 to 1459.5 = 2.3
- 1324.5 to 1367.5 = 3.3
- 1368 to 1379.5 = 1.4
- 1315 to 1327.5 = 0.4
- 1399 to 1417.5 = 2.1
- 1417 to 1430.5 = 2.5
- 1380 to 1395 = 2.0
